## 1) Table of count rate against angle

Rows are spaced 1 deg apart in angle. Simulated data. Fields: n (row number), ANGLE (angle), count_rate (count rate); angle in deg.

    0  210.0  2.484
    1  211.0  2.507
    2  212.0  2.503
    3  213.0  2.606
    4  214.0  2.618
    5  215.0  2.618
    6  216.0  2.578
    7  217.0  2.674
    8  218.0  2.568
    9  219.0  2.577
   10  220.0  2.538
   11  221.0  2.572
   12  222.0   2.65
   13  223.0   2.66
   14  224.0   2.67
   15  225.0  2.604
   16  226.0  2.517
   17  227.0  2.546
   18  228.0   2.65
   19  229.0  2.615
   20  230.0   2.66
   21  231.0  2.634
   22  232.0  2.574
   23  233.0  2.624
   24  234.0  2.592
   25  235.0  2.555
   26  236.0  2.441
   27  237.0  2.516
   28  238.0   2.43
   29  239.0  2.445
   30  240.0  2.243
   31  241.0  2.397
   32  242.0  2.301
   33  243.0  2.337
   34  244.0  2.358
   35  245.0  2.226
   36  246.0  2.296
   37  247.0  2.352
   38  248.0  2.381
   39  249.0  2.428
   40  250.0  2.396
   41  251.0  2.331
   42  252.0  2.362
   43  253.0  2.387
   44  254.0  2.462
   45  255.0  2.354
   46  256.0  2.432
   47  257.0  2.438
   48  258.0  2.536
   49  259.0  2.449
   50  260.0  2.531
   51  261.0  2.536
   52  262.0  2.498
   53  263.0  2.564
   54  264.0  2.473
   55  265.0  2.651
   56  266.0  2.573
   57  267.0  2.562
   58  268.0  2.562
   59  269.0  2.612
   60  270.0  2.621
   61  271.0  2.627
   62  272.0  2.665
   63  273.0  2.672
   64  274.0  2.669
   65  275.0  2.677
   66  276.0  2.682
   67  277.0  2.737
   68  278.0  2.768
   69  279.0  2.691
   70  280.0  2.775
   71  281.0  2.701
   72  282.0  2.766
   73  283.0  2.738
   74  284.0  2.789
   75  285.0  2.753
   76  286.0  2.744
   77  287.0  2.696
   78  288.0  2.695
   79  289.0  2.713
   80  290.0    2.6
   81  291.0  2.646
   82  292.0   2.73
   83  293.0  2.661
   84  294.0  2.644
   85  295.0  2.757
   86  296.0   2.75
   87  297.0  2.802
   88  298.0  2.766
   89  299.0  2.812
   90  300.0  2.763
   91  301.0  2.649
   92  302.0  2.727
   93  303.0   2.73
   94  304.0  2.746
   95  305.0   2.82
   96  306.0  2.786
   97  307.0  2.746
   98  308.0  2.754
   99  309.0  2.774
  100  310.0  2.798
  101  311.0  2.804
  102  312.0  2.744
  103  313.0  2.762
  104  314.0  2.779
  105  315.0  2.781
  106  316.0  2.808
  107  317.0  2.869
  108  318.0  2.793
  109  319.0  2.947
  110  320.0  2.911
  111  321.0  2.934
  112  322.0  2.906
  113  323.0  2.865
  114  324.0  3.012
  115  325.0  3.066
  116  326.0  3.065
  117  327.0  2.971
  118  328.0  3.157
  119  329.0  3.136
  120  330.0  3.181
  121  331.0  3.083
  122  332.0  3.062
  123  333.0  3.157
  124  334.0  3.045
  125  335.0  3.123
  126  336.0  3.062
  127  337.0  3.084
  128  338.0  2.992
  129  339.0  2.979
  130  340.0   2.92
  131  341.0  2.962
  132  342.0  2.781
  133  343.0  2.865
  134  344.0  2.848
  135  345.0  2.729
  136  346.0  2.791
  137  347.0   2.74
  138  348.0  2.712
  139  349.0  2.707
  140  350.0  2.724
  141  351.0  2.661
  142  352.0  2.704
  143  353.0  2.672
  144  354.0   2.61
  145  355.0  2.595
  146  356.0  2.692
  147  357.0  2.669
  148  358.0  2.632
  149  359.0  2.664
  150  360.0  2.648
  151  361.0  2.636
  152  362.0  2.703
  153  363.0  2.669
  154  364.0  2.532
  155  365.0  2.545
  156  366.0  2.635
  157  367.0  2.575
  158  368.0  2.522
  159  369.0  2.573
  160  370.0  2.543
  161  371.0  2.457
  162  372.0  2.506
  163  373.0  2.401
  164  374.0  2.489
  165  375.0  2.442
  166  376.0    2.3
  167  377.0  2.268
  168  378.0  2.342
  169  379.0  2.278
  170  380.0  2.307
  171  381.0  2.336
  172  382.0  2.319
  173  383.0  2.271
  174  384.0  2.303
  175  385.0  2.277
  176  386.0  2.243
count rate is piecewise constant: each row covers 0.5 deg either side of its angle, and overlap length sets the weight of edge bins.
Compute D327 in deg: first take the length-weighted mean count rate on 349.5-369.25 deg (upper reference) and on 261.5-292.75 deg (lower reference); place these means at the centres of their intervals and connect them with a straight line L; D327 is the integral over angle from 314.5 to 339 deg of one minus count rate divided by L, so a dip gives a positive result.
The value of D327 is -3.3 deg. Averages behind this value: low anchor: 2.67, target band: 3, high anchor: 2.63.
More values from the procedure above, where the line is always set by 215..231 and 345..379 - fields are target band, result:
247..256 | 0.74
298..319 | -1.49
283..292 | -0.39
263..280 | -0.28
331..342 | -1.87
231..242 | 0.52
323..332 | -1.67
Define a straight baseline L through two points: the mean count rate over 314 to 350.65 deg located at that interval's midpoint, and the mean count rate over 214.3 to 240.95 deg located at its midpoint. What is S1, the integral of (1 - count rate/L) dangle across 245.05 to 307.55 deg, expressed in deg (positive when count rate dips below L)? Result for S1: 2.75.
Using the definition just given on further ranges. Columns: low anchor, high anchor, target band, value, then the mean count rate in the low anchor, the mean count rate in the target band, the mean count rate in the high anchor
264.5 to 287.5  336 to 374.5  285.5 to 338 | -3.3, 2.68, 2.86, 2.69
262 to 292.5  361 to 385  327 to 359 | -4.5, 2.67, 2.87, 2.45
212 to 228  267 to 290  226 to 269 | 2.8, 2.6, 2.47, 2.69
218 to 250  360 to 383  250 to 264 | 0.2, 2.5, 2.45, 2.47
